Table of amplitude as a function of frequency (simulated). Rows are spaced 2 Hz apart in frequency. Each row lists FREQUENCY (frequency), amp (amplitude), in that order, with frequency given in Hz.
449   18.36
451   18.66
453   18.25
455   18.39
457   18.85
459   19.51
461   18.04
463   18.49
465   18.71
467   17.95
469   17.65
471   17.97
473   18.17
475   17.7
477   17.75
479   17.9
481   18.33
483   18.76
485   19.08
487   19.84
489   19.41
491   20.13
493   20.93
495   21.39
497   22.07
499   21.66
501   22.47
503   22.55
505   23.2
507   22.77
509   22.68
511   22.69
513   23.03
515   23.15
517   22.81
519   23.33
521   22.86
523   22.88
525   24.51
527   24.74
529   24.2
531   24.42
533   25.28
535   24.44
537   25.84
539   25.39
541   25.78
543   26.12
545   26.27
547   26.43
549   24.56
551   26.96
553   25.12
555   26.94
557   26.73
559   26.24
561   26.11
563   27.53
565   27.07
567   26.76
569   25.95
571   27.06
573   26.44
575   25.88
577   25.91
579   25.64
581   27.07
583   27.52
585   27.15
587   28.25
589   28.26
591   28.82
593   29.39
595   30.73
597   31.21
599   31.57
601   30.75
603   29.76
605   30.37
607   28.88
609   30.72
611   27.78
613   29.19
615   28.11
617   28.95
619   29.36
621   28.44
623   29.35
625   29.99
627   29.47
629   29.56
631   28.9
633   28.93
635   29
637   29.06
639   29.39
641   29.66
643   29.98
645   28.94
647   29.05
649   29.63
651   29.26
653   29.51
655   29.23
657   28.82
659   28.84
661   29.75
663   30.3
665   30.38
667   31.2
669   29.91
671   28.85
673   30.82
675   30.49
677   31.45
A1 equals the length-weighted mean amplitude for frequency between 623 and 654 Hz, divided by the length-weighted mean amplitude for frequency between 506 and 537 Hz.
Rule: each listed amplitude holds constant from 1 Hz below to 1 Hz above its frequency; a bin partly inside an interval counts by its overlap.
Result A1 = 1.24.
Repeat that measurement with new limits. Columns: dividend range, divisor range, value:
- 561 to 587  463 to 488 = 1.46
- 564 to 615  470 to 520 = 1.36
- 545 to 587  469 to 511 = 1.31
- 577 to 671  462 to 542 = 1.35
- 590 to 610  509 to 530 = 1.29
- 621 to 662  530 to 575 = 1.12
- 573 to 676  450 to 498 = 1.54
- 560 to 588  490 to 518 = 1.20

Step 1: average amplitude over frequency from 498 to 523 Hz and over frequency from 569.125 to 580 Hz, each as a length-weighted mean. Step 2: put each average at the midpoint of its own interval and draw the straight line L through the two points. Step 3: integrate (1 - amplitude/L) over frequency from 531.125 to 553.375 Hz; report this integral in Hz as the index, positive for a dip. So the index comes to -1.1 Hz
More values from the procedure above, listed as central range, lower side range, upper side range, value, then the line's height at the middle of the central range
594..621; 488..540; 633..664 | -2.3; 27.4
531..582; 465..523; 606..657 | -3.3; 24.5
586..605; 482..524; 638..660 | -2.4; 26.6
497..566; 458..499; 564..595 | -3.6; 23.4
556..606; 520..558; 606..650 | -1.5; 27.1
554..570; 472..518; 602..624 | -0.7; 25.6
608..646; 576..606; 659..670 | 0.4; 29.5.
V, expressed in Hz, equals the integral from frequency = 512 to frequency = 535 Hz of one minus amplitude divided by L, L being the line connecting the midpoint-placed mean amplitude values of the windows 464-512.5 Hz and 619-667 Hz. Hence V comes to -1.6 Hz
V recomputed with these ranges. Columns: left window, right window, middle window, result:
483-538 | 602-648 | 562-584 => -0.3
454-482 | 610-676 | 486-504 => -1.1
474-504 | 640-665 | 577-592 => -1.1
